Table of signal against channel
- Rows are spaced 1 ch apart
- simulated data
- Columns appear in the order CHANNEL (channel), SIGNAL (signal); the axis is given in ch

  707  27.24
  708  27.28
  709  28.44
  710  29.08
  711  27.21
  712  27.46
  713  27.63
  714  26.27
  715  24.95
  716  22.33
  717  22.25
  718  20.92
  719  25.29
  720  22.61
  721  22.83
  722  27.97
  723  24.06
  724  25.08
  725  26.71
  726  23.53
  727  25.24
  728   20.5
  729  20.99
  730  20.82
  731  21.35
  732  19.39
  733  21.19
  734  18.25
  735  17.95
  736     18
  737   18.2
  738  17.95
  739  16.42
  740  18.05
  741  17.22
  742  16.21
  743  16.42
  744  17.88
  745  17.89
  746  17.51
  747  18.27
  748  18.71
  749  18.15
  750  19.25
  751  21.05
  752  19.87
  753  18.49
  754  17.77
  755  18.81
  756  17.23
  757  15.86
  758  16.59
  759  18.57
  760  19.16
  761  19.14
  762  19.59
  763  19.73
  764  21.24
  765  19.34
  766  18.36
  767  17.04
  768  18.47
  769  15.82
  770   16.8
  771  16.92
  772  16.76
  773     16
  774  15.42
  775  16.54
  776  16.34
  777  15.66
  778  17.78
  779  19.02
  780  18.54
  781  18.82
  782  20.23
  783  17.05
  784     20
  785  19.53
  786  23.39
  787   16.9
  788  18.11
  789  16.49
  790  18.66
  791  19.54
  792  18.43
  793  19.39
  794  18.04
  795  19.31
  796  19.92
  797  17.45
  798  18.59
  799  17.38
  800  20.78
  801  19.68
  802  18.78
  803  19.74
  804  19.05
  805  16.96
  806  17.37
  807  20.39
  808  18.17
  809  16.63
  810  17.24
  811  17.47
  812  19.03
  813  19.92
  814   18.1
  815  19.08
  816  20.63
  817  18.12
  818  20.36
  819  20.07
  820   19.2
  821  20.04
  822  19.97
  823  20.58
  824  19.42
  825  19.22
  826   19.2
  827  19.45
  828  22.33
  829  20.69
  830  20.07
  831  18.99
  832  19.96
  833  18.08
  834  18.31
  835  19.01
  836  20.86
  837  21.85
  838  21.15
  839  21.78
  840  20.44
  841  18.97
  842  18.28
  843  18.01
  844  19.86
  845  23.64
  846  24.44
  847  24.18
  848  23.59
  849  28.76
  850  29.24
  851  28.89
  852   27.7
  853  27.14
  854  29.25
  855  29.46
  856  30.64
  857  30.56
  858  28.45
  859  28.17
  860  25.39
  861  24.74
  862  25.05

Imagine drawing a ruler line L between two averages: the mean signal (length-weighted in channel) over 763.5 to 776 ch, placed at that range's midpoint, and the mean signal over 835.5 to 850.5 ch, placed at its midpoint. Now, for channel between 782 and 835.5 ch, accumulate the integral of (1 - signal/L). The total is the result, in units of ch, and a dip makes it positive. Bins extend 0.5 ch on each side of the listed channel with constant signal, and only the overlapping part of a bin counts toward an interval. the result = 2.4 ch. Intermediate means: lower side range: 17.4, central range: 19.1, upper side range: 22.3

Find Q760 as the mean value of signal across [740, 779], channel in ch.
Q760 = 17.9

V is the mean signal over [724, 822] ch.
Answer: 18.7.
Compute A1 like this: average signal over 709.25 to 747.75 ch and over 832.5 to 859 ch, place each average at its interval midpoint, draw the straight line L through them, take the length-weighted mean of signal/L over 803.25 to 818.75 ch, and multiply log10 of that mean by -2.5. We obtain 0.25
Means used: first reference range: 21.7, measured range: 18.6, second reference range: 24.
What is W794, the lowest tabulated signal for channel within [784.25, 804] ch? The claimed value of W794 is 16.49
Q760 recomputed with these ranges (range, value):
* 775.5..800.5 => 18.6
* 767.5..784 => 17.3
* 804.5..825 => 18.9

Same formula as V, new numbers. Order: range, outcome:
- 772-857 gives 20.2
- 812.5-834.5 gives 19.6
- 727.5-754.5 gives 18.7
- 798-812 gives 18.5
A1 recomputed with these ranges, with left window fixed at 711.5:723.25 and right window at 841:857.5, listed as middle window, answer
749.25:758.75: 0.33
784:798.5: 0.31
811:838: 0.28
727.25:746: 0.31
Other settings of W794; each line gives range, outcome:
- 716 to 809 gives 15.42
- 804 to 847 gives 16.63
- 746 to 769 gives 15.82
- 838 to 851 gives 18.01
